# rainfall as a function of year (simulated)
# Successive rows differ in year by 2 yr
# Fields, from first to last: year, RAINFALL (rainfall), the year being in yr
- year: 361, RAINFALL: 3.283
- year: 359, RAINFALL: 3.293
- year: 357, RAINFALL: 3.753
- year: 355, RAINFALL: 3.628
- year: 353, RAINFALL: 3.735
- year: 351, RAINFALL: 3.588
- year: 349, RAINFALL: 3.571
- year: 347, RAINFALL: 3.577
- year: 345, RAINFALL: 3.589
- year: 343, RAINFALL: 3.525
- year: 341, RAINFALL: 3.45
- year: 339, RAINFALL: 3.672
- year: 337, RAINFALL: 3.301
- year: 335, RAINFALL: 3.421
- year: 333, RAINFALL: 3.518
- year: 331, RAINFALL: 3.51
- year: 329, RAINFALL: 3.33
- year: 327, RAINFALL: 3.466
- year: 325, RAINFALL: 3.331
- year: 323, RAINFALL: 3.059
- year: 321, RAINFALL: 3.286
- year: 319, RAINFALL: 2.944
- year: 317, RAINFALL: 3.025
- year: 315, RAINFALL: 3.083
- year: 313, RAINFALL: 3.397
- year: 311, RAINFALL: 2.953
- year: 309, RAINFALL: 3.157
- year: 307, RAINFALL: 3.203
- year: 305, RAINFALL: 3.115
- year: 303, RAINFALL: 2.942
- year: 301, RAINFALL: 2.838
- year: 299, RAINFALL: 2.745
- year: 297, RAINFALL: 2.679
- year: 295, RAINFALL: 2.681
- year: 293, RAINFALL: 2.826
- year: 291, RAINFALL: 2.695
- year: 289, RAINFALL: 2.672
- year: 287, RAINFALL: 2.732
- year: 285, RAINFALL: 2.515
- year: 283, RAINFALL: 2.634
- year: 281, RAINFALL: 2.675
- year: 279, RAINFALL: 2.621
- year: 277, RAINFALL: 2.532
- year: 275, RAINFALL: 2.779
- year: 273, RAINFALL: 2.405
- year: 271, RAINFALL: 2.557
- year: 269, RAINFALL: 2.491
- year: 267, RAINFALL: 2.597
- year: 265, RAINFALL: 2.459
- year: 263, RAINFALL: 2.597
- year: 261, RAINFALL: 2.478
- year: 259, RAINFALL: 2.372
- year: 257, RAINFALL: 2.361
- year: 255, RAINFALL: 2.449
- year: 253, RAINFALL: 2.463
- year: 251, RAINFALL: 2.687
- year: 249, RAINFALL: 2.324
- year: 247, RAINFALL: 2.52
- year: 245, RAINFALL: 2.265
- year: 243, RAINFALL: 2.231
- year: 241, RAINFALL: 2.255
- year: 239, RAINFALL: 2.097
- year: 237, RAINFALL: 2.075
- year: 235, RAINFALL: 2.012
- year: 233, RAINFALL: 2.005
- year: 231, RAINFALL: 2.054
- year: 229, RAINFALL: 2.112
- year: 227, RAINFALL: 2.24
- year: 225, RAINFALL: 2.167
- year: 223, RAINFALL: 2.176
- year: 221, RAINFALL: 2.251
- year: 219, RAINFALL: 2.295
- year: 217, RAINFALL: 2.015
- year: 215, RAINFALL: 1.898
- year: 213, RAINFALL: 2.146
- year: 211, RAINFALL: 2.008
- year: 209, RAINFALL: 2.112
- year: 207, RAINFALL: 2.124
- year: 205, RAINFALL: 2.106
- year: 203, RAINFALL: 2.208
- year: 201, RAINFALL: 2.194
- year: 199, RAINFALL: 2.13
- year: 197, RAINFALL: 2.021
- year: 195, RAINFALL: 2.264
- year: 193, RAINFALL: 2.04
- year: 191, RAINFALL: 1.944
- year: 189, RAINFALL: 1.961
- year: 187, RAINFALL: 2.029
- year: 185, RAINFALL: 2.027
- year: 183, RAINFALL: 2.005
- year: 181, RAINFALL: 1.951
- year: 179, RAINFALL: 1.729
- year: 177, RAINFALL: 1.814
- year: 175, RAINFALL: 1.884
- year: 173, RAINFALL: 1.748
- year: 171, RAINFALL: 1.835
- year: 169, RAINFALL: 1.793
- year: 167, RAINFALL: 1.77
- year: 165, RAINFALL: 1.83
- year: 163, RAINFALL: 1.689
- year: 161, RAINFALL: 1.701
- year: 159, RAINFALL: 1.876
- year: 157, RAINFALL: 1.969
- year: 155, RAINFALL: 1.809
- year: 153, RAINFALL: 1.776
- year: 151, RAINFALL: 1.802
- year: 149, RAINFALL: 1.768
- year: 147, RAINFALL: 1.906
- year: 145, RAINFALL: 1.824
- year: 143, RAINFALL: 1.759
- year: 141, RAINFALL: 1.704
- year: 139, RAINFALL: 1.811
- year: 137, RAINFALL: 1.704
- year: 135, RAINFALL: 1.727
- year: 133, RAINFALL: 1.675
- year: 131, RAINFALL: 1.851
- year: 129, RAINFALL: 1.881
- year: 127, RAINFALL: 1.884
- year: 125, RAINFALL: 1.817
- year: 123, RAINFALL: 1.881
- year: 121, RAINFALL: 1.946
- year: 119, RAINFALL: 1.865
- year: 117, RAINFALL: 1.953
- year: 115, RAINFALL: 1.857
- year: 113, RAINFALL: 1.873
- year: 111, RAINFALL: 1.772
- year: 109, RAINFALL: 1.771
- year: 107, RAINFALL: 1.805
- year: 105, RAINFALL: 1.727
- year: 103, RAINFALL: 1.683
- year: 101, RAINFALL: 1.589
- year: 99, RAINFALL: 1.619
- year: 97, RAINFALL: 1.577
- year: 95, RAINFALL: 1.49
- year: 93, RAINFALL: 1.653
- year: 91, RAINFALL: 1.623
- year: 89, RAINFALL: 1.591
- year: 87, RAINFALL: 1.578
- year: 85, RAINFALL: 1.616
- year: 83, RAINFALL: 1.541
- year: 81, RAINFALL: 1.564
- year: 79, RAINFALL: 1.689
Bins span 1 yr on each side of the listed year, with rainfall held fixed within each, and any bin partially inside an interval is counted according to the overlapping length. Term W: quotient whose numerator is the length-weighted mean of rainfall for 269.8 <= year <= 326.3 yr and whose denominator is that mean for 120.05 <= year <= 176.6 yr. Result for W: 1.58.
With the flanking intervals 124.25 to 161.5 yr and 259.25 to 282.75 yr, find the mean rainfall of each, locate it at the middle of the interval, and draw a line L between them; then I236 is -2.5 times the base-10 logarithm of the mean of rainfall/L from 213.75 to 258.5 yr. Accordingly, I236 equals 0.061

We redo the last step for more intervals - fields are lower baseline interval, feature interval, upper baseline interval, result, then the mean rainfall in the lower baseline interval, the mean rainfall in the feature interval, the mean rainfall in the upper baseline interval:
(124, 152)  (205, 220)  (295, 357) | 0.14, 1.79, 2.09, 3.29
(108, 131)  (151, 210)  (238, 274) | 0.09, 1.86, 1.94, 2.42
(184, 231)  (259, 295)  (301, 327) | 0.07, 2.11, 2.6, 3.13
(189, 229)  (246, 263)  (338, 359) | 0.06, 2.12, 2.46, 3.59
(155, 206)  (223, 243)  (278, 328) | 0.12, 1.94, 2.12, 2.93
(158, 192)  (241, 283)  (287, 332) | 0.05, 1.86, 2.49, 3.04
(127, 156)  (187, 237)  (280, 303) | 0.06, 1.79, 2.1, 2.71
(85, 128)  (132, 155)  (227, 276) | 0.07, 1.74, 1.77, 2.36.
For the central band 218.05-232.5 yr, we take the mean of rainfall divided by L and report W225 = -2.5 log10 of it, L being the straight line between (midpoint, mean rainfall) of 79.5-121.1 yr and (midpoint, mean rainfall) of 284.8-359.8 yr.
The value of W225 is 0.170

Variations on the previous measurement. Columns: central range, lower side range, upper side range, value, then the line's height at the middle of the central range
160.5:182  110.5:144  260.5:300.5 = 0.14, 2.05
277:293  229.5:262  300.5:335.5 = 0.05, 2.78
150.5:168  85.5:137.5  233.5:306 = 0.10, 1.98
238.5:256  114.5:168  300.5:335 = 0.12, 2.65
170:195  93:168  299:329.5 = 0.12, 2.16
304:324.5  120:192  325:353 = 0.05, 3.28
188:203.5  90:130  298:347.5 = 0.13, 2.36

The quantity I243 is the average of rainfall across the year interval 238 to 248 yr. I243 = 2.27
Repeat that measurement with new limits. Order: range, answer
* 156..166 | 1.81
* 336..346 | 3.51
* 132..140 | 1.73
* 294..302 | 2.74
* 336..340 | 3.49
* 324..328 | 3.4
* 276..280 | 2.58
